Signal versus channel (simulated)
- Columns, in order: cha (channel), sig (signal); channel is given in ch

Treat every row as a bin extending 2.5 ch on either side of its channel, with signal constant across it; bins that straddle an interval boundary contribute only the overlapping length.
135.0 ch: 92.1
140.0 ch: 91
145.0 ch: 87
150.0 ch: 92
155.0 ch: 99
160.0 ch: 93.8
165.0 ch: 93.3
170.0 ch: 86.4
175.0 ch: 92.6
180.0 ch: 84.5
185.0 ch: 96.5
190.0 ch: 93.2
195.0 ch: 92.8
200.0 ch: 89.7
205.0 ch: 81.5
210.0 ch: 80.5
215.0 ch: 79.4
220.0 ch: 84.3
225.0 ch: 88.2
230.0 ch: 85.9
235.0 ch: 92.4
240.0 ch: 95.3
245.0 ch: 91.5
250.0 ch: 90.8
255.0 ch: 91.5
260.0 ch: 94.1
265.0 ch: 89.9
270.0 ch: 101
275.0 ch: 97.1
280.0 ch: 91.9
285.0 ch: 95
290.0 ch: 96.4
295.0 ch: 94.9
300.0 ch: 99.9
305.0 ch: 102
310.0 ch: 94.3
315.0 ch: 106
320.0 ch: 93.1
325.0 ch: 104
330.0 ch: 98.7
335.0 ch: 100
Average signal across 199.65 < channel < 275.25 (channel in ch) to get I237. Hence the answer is 89.3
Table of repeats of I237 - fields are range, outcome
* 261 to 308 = 96.4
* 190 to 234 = 86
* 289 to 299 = 96.2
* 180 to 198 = 92.7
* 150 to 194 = 92.4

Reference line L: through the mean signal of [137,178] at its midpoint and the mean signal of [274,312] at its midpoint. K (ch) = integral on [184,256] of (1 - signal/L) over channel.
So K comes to 4.0 ch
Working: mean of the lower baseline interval 91.8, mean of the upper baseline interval 96.4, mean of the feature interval 88.7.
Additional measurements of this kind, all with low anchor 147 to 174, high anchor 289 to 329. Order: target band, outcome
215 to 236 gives 2.00 ch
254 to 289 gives 1.01 ch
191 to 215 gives 2.20 ch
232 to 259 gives 1.12 ch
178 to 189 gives 0.30 ch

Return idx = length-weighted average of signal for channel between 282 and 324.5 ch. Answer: 97.9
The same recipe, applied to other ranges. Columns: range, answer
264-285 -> 95.3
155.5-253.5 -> 89.3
